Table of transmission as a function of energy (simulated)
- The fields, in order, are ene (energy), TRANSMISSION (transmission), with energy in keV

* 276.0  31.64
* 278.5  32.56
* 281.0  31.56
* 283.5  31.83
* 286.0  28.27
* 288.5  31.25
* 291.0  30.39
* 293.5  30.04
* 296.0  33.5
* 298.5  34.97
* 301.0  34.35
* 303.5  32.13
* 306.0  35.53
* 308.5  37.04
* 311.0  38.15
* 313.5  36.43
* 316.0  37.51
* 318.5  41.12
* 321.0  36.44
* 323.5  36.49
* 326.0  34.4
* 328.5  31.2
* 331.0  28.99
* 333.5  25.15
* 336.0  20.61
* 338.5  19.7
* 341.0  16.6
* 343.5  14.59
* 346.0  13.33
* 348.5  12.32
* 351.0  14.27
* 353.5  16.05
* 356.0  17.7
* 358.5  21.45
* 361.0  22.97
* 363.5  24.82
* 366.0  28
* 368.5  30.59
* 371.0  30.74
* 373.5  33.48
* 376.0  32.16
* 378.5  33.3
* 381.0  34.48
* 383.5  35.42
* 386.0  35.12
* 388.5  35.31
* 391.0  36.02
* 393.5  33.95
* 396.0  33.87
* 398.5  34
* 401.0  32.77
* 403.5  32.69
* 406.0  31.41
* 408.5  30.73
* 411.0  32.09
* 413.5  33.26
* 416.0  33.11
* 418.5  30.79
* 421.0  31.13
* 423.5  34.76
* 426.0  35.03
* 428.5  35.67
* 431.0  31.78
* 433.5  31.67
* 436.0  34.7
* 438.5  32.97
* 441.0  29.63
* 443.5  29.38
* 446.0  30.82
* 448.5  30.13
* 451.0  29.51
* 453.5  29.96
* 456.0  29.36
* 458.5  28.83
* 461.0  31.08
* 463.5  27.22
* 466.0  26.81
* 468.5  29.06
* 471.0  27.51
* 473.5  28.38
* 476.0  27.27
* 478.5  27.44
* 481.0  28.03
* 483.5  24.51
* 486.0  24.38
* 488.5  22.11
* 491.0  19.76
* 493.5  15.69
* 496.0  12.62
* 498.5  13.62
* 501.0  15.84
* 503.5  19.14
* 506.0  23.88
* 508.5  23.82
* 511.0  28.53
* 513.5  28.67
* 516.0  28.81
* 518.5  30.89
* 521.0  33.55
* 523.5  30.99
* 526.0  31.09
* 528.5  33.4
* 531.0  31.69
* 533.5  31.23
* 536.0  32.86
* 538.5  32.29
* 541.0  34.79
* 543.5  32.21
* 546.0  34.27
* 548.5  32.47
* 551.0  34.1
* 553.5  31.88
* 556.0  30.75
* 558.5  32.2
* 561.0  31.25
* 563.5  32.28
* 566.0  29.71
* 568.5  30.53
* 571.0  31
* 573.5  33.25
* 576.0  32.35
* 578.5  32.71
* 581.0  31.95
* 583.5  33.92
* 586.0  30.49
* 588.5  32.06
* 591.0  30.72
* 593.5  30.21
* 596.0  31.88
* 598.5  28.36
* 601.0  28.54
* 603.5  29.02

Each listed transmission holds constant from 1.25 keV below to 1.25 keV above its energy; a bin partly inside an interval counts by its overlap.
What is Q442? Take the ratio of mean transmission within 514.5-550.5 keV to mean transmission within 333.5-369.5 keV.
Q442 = 1.64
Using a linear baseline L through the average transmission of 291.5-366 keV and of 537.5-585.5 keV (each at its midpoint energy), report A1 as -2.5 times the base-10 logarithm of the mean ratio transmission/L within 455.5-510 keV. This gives 0.27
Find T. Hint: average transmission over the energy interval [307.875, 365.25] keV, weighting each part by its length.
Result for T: 25.9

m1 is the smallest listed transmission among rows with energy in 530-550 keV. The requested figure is 31.23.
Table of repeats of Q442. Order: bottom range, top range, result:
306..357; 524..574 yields 1.20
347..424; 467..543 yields 0.90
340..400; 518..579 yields 1.20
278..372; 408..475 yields 1.10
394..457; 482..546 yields 0.82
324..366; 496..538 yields 1.26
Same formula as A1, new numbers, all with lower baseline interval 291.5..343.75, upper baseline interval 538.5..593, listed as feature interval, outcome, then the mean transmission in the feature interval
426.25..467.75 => 0.04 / 30.7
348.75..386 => 0.18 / 26.7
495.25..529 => 0.25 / 25.4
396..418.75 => -0.03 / 32.5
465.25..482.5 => 0.15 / 27.8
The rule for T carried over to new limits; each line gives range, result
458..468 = 28.5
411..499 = 28.4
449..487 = 28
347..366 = 19.1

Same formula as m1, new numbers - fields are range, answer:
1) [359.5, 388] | 22.97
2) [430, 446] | 29.38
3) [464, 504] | 12.62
